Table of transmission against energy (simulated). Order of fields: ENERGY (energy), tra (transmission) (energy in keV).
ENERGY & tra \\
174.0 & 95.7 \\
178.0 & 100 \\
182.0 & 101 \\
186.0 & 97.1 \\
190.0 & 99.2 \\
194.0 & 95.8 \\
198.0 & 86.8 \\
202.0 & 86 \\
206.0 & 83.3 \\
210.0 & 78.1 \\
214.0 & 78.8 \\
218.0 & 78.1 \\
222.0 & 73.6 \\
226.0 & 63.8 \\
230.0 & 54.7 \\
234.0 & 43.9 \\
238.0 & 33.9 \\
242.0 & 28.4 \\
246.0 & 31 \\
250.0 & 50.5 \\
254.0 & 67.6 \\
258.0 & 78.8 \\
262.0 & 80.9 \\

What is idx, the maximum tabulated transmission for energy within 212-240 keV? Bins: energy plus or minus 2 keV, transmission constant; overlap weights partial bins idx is 78.8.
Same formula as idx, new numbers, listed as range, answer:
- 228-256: 67.6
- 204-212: 83.3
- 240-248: 31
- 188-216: 99.2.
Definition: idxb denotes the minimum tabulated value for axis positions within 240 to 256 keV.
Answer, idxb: 28.4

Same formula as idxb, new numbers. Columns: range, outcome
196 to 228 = 63.8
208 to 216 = 78.1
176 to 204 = 86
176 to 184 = 100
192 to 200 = 86.8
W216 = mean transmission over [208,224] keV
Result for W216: 77.1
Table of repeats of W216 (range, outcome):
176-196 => 98.6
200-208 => 84.7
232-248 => 34.3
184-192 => 98.2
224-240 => 49.1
